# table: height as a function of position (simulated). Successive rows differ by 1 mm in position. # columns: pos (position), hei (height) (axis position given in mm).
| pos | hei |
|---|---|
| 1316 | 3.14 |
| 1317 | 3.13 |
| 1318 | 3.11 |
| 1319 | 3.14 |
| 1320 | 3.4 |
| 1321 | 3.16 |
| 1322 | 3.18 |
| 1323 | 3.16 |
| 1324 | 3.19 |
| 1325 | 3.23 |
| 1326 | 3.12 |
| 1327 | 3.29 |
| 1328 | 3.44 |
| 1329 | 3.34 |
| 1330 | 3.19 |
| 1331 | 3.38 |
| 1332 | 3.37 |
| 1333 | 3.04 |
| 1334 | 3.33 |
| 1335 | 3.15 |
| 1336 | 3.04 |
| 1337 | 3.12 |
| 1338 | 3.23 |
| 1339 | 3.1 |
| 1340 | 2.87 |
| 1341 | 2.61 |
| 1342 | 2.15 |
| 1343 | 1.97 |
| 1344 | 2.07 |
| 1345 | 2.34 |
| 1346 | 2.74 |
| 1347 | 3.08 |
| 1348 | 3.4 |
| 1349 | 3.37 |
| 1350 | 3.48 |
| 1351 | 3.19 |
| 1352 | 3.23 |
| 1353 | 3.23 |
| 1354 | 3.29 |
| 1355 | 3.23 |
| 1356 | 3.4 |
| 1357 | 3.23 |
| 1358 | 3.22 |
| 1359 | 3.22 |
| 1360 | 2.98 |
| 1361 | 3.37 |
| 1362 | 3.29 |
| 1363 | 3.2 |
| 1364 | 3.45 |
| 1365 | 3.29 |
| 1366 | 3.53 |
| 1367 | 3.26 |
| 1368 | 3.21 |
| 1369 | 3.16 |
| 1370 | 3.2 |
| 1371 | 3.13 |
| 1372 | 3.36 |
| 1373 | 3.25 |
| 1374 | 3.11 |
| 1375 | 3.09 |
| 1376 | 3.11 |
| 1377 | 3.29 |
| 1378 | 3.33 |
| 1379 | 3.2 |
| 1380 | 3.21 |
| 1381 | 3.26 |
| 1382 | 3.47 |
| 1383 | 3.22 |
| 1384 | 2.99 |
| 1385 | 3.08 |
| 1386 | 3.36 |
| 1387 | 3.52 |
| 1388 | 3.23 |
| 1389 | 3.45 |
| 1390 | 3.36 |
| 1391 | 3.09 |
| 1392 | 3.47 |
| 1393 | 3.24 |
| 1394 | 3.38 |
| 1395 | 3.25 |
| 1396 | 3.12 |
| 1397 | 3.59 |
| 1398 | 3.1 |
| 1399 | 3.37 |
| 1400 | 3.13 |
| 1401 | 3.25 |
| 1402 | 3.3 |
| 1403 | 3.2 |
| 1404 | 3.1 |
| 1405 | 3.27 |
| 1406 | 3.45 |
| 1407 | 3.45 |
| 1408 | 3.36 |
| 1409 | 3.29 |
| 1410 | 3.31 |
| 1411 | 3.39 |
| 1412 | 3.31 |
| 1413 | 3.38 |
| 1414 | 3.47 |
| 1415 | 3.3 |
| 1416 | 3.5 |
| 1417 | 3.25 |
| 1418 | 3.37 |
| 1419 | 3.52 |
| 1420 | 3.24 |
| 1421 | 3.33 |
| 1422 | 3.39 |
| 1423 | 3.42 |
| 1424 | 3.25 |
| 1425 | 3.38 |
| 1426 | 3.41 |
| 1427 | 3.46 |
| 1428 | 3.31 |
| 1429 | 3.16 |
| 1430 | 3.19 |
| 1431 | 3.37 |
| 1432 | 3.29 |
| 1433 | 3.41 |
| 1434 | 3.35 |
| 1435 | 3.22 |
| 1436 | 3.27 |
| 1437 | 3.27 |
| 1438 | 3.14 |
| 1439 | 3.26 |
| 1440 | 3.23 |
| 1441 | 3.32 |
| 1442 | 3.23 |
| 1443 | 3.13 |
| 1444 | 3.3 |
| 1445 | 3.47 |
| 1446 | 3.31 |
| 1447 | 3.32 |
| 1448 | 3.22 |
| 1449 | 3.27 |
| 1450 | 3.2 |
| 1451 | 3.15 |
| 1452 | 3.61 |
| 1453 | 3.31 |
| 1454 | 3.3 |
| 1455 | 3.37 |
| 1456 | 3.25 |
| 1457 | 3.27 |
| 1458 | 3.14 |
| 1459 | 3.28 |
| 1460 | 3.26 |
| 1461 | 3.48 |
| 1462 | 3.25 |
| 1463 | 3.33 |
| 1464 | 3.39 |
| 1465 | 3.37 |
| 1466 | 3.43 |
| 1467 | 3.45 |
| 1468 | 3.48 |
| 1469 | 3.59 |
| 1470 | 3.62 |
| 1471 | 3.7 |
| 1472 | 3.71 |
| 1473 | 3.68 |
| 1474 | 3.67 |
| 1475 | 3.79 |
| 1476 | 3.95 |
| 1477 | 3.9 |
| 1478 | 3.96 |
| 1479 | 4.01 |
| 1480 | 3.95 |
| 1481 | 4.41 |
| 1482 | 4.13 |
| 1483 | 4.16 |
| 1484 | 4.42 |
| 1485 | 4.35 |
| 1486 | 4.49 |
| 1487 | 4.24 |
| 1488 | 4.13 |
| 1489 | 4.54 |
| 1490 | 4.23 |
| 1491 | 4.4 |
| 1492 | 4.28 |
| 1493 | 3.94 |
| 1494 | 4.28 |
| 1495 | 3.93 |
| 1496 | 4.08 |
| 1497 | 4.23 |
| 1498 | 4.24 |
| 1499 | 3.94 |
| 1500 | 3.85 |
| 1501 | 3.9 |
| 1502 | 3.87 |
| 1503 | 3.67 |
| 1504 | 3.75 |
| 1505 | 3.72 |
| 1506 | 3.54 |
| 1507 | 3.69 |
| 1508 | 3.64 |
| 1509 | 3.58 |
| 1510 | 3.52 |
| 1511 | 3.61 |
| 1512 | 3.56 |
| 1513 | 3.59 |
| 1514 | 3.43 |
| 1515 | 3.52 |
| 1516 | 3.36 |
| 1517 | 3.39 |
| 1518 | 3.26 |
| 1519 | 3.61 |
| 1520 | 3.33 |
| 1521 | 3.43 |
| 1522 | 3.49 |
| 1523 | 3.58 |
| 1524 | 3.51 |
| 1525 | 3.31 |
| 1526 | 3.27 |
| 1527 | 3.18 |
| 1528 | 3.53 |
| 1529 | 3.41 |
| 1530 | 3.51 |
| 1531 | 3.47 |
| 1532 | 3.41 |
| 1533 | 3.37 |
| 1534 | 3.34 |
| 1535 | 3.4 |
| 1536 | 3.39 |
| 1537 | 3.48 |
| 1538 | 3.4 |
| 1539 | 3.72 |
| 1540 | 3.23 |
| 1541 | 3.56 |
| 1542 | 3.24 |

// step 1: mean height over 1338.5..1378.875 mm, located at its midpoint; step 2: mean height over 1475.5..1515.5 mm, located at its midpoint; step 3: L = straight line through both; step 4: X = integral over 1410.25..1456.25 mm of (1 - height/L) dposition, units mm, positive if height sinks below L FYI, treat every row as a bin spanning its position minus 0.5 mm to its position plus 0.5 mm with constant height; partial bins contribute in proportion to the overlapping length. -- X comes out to 3.2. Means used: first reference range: 3.1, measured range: 3.32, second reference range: 3.97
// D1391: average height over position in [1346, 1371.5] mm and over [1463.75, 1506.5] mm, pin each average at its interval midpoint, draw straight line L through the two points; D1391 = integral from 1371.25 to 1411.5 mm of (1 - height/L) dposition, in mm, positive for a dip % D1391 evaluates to 1.9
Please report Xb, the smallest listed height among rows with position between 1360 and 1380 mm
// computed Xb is 2.98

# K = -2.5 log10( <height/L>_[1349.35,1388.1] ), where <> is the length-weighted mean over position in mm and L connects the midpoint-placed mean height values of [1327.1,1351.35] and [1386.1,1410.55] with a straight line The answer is -0.03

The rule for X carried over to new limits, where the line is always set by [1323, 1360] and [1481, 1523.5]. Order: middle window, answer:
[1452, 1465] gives 1.2 mm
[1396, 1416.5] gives 0.4 mm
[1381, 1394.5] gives 0.0 mm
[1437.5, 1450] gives 1.1 mm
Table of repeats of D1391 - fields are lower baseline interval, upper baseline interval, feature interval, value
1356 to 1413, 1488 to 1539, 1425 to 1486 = -0.1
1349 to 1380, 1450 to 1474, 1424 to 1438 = 0.2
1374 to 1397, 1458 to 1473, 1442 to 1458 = 0.6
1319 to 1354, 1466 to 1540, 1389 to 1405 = 0.2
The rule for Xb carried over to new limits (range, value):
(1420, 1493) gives 3.13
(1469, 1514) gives 3.43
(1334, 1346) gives 1.97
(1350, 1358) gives 3.19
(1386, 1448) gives 3.09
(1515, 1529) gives 3.18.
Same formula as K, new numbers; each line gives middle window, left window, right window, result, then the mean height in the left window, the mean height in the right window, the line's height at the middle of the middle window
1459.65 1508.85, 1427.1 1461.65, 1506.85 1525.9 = -0.14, 3.29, 3.49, 3.4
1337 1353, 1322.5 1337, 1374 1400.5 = 0.13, 3.23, 3.26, 3.24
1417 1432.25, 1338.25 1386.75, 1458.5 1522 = 0.03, 3.12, 3.78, 3.44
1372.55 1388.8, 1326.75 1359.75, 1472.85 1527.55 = 0.00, 3.07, 3.83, 3.25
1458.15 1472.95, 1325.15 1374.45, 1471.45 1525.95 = 0.07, 3.13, 3.84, 3.68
